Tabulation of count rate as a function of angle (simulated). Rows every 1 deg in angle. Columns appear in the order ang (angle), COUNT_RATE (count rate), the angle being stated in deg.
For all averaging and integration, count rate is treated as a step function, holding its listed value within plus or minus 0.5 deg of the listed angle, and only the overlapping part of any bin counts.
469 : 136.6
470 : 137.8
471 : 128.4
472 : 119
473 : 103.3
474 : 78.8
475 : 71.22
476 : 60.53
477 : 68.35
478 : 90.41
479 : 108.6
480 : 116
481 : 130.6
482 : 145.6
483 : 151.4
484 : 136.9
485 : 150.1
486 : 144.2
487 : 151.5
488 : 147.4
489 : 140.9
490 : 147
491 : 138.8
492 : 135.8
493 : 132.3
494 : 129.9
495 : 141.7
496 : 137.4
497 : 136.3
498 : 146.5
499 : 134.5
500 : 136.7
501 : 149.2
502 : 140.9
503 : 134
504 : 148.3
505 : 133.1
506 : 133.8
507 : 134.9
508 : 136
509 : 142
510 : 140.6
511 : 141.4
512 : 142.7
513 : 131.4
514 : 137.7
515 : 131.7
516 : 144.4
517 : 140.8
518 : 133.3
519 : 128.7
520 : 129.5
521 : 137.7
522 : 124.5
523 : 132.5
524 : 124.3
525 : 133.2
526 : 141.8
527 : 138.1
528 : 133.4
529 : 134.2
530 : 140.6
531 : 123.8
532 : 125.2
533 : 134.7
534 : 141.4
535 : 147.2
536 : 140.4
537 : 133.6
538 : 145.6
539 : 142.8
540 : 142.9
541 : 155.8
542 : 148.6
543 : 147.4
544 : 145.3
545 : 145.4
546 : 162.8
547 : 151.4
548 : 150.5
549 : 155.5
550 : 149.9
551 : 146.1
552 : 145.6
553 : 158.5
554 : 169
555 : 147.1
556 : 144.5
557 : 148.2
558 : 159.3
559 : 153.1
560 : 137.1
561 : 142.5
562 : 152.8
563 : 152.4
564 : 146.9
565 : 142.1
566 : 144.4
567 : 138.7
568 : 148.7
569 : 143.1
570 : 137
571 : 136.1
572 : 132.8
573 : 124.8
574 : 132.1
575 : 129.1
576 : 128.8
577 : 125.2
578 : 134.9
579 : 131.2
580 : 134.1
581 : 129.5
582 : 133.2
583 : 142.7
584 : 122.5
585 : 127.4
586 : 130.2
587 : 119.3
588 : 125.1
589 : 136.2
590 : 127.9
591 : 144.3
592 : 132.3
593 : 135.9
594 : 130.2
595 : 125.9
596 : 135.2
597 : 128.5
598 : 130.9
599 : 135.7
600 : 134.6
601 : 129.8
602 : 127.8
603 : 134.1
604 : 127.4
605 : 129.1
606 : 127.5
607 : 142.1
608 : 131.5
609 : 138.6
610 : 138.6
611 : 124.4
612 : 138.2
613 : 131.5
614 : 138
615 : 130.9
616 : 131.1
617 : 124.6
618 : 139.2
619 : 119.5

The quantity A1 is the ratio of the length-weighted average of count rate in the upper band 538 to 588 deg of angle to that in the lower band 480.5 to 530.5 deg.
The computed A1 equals 1.03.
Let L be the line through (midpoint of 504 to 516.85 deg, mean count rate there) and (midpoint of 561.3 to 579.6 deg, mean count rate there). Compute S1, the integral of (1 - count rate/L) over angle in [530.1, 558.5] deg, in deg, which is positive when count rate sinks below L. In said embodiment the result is -1.8 deg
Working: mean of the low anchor 138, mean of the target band 147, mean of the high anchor 138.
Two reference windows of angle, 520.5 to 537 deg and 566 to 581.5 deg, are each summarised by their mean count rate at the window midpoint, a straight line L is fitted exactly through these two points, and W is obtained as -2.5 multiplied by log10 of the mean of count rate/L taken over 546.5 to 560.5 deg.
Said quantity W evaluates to -0.13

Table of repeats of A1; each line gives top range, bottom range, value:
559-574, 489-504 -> 1.02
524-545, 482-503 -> 0.99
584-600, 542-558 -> 0.86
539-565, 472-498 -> 1.21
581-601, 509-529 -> 0.97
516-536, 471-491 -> 1.12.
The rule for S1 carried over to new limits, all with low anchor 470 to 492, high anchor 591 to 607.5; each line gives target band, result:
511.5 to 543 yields -2.91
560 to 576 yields -1.31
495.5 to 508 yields -1.58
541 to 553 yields -2.19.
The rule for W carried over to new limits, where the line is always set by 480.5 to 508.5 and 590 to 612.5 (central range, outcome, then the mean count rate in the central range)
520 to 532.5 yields 0.045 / 132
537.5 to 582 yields -0.064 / 144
